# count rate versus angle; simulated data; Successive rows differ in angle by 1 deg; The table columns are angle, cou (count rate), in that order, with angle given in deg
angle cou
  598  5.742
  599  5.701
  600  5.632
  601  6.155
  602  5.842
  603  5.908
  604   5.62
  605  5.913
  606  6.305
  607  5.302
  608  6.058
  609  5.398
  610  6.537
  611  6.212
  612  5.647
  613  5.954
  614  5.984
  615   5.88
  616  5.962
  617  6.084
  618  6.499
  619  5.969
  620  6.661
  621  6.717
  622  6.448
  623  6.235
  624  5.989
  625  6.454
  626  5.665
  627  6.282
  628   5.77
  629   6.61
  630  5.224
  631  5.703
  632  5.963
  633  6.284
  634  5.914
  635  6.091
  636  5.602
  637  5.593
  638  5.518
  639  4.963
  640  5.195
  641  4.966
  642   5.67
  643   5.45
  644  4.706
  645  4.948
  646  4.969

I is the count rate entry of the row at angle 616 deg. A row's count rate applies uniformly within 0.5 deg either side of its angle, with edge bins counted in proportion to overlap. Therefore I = 5.962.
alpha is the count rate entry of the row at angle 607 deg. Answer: 5.302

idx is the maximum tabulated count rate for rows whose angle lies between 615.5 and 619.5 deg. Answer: 6.499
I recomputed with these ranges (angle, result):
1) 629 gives 6.61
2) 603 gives 5.908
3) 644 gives 4.706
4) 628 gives 5.77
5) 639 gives 4.963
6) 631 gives 5.703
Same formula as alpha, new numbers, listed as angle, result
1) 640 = 5.195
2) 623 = 6.235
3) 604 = 5.62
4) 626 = 5.665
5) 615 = 5.88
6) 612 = 5.647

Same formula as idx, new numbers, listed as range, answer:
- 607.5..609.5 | 6.058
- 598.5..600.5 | 5.701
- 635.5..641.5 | 5.602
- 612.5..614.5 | 5.984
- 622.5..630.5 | 6.61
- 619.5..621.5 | 6.717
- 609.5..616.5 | 6.537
